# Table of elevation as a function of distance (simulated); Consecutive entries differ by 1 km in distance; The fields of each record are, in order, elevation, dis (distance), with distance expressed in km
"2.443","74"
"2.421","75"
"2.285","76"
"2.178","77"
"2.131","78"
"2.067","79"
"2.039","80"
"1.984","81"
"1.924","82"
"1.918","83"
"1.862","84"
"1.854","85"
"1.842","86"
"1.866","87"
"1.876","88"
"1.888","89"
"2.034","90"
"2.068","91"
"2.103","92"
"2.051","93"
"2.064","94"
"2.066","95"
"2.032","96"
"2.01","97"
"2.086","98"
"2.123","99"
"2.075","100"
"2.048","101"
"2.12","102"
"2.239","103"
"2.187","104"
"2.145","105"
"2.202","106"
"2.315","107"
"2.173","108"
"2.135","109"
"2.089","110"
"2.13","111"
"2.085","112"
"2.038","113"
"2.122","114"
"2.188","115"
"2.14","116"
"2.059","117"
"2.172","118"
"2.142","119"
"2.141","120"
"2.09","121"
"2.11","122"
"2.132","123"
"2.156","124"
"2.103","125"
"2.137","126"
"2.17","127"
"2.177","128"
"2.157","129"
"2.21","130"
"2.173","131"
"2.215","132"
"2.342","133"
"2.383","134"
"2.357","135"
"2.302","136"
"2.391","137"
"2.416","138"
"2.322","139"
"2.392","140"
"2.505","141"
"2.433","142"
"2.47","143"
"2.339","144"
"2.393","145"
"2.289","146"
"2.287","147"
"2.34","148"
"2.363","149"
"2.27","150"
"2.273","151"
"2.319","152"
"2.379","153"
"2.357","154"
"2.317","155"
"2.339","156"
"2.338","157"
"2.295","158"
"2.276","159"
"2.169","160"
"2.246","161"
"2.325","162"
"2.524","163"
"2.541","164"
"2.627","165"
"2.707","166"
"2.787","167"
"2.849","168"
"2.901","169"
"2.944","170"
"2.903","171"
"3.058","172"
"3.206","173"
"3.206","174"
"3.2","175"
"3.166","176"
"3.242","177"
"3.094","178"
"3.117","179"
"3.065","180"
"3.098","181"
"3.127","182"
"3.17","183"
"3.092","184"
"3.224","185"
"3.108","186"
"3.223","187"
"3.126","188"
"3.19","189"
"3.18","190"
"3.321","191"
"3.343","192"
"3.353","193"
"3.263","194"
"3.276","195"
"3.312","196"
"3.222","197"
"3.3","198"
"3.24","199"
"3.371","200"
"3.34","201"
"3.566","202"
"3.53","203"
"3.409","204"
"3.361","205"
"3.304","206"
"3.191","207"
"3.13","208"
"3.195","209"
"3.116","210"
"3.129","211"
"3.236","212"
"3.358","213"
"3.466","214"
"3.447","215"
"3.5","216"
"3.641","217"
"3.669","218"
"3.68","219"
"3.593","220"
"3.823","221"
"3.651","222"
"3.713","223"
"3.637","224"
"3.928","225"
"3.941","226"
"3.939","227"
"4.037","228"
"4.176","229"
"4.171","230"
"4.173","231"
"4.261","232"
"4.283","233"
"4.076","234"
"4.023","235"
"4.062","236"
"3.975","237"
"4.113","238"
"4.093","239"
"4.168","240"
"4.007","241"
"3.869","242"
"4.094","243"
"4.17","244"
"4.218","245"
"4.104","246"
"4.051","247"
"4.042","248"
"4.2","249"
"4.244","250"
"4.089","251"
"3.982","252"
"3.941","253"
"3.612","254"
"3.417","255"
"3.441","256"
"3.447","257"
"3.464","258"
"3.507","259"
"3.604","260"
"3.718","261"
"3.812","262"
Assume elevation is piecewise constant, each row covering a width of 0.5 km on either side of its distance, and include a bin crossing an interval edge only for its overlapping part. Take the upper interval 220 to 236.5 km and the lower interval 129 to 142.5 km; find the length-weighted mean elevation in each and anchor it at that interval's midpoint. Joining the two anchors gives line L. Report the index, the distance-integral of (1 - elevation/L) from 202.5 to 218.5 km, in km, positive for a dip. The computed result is 1.35 km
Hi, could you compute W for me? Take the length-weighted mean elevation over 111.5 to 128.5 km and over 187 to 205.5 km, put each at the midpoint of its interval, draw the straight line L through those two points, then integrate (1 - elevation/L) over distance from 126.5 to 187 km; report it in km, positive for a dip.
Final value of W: 2.5 km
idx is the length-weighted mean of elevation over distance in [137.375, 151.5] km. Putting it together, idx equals 2.36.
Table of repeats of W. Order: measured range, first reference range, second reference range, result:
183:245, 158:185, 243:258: -2.9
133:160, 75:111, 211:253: 4.1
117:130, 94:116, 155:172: 0.7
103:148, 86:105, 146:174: 0.9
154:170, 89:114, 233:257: 2.3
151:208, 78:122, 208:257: 3.0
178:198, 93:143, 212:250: 0.4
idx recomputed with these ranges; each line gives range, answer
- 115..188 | 2.53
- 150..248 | 3.32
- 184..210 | 3.28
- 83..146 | 2.15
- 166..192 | 3.1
